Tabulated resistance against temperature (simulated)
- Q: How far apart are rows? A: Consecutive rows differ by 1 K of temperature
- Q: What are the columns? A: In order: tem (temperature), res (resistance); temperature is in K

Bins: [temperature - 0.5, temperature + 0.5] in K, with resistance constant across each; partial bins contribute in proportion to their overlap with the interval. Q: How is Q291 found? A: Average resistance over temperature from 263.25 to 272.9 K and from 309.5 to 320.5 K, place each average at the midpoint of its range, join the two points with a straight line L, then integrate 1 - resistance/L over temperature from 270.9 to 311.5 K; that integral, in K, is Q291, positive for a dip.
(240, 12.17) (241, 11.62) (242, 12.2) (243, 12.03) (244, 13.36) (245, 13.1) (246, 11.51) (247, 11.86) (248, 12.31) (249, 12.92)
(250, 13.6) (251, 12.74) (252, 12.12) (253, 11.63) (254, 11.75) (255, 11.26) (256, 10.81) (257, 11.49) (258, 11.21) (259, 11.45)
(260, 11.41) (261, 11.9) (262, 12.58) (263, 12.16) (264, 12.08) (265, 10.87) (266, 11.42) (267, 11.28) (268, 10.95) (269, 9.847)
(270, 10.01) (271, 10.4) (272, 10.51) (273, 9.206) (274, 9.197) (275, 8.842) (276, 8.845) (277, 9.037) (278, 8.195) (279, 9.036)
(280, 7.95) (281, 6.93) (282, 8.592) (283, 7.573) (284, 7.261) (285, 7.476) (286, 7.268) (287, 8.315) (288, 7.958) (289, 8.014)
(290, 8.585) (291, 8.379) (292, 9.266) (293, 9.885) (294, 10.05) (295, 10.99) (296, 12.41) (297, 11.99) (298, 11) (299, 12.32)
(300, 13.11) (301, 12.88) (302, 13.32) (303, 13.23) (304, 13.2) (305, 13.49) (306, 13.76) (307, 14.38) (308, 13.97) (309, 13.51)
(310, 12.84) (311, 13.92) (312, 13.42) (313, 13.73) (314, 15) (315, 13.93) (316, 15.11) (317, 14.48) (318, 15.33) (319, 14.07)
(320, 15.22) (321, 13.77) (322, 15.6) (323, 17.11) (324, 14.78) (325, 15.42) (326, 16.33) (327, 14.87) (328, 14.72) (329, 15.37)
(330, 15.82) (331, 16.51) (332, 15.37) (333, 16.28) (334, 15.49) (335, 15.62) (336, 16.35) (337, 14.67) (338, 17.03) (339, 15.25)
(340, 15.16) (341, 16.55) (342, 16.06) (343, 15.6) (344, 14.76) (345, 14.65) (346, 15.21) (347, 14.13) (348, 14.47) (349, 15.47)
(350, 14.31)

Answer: 7.0 K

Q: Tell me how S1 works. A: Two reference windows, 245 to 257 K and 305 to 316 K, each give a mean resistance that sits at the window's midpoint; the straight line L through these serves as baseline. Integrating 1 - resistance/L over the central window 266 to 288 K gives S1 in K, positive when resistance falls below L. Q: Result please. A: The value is 6.7 K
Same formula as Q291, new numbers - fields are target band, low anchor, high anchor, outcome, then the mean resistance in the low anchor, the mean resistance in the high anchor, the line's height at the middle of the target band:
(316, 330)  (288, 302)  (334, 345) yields -1.4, 10.7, 15.6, 13.8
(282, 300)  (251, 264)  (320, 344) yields 5.4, 11.7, 15.6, 13.5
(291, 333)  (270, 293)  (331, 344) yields -4.3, 8.56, 15.8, 12.5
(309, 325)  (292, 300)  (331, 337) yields -0.9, 11.2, 15.8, 13.7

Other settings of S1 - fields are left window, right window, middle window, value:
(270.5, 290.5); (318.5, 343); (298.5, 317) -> -2.0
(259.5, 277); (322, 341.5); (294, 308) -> 0.6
